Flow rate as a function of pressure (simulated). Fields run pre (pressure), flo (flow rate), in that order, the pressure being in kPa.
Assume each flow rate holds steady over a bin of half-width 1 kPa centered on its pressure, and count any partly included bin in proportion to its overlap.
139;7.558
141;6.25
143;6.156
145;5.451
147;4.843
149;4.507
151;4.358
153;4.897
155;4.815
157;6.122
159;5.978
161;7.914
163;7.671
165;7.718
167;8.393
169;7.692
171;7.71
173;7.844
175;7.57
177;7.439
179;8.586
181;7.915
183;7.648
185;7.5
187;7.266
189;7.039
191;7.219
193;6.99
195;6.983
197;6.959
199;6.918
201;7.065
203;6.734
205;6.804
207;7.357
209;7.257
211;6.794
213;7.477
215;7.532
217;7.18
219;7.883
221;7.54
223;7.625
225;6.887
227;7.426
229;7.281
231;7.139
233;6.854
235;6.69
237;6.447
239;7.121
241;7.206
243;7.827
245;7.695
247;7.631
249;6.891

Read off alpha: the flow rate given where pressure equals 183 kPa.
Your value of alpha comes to 7.648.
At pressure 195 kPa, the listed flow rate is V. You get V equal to 6.983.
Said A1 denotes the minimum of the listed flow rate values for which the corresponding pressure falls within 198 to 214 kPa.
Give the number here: 6.734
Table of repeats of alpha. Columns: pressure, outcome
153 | 4.897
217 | 7.18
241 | 7.206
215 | 7.532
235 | 6.69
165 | 7.718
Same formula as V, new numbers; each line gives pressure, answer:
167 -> 8.393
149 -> 4.507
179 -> 8.586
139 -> 7.558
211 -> 6.794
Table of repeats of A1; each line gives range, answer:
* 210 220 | 6.794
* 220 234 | 6.854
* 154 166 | 4.815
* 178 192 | 7.039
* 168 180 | 7.439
